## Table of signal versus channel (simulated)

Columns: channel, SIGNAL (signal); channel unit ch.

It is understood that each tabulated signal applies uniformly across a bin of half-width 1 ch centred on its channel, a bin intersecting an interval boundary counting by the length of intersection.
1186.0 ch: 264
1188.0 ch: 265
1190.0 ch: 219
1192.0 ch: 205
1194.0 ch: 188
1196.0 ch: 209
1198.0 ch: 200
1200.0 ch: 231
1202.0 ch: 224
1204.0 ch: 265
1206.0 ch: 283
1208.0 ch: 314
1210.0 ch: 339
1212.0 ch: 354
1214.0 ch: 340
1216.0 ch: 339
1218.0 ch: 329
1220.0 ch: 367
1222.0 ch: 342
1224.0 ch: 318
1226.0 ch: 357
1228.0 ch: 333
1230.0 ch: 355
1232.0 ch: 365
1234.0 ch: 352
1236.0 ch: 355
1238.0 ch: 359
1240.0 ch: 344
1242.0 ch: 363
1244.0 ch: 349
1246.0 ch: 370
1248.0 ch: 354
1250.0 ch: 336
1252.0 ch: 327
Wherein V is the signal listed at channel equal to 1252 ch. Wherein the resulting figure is 327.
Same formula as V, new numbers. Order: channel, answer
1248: 354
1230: 355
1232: 365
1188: 265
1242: 363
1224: 318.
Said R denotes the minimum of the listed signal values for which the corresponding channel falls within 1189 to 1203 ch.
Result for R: 188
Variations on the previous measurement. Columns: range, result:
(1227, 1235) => 333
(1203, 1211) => 265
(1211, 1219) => 329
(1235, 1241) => 344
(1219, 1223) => 342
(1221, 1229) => 318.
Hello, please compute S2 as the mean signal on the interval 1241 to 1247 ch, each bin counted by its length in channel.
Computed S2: 361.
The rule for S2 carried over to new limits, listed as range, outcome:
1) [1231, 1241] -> 355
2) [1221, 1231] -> 341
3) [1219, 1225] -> 342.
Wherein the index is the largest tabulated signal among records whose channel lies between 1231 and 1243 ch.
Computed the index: 365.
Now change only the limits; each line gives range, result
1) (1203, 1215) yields 354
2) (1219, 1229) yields 367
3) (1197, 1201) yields 231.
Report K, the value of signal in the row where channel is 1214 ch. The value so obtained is 340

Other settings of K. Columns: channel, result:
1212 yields 354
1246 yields 370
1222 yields 342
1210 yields 339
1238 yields 359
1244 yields 349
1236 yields 355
